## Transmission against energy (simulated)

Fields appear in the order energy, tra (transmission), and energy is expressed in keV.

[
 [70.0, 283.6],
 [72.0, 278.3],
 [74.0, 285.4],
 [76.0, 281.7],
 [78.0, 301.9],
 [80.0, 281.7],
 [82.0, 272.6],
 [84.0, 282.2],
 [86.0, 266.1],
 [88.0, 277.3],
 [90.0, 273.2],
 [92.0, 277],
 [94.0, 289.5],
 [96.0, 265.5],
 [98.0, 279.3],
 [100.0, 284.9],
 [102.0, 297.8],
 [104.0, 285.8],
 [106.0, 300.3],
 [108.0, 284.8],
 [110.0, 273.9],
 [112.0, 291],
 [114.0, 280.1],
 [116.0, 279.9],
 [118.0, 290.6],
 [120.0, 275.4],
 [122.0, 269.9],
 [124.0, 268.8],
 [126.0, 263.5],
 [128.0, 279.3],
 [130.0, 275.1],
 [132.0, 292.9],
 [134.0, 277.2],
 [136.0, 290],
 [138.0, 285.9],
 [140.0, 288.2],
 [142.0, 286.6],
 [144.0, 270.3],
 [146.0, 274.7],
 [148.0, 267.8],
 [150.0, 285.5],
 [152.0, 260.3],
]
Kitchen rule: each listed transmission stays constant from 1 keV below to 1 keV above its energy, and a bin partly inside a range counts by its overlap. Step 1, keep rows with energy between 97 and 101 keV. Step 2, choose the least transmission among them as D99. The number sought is 279.3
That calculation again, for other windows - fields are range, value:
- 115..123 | 269.9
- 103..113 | 273.9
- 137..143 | 285.9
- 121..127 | 263.5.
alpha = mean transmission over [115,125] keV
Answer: 277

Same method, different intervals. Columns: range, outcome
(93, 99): 278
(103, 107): 293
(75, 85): 284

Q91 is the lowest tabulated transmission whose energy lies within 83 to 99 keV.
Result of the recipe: 265.5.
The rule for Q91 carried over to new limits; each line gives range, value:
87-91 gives 273.2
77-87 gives 266.1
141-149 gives 267.8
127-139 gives 275.1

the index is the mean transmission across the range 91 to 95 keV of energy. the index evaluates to 283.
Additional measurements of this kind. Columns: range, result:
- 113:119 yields 284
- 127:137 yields 283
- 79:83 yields 277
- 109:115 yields 282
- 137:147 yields 281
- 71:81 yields 286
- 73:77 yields 284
